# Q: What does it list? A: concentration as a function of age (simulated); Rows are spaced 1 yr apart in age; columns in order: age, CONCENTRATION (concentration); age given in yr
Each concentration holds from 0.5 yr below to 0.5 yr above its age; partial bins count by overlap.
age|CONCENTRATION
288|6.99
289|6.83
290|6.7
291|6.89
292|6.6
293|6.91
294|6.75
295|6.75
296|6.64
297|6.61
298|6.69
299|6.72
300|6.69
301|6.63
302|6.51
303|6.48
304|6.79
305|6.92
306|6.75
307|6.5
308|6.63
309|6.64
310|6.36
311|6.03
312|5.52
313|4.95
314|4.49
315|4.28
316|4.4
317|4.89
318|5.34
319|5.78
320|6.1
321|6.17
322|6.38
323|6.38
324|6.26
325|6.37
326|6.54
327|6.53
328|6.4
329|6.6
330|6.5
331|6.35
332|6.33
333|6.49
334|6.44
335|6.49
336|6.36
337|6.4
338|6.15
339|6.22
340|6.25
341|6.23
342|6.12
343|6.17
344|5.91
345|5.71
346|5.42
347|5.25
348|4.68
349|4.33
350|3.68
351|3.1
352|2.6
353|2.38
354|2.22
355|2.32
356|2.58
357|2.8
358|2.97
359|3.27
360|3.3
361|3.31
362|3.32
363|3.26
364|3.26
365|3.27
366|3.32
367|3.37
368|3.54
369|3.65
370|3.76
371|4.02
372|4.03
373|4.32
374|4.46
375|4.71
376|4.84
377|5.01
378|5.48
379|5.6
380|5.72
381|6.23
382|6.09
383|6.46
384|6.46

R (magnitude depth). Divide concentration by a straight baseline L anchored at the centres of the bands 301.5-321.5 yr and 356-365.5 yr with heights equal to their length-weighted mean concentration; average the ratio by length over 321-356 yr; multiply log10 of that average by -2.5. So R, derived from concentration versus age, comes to -0.23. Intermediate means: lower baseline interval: 5.88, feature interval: 5.48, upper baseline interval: 3.16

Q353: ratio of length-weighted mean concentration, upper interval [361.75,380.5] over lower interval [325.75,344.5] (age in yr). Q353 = 0.66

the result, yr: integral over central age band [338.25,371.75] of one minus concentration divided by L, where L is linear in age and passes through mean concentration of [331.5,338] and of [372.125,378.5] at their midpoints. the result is 9.7 yr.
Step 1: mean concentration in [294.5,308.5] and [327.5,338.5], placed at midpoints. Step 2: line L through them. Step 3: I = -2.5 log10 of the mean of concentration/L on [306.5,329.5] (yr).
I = 0.11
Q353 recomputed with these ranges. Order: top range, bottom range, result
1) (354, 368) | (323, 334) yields 0.48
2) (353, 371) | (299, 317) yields 0.52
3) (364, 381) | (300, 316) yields 0.72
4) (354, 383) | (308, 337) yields 0.67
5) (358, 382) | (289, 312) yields 0.63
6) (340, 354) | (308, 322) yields 0.85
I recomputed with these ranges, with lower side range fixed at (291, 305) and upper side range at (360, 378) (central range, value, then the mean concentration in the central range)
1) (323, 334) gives -0.174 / 6.43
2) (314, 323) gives 0.085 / 5.42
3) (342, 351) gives -0.065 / 5.08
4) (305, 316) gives 0.075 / 5.8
